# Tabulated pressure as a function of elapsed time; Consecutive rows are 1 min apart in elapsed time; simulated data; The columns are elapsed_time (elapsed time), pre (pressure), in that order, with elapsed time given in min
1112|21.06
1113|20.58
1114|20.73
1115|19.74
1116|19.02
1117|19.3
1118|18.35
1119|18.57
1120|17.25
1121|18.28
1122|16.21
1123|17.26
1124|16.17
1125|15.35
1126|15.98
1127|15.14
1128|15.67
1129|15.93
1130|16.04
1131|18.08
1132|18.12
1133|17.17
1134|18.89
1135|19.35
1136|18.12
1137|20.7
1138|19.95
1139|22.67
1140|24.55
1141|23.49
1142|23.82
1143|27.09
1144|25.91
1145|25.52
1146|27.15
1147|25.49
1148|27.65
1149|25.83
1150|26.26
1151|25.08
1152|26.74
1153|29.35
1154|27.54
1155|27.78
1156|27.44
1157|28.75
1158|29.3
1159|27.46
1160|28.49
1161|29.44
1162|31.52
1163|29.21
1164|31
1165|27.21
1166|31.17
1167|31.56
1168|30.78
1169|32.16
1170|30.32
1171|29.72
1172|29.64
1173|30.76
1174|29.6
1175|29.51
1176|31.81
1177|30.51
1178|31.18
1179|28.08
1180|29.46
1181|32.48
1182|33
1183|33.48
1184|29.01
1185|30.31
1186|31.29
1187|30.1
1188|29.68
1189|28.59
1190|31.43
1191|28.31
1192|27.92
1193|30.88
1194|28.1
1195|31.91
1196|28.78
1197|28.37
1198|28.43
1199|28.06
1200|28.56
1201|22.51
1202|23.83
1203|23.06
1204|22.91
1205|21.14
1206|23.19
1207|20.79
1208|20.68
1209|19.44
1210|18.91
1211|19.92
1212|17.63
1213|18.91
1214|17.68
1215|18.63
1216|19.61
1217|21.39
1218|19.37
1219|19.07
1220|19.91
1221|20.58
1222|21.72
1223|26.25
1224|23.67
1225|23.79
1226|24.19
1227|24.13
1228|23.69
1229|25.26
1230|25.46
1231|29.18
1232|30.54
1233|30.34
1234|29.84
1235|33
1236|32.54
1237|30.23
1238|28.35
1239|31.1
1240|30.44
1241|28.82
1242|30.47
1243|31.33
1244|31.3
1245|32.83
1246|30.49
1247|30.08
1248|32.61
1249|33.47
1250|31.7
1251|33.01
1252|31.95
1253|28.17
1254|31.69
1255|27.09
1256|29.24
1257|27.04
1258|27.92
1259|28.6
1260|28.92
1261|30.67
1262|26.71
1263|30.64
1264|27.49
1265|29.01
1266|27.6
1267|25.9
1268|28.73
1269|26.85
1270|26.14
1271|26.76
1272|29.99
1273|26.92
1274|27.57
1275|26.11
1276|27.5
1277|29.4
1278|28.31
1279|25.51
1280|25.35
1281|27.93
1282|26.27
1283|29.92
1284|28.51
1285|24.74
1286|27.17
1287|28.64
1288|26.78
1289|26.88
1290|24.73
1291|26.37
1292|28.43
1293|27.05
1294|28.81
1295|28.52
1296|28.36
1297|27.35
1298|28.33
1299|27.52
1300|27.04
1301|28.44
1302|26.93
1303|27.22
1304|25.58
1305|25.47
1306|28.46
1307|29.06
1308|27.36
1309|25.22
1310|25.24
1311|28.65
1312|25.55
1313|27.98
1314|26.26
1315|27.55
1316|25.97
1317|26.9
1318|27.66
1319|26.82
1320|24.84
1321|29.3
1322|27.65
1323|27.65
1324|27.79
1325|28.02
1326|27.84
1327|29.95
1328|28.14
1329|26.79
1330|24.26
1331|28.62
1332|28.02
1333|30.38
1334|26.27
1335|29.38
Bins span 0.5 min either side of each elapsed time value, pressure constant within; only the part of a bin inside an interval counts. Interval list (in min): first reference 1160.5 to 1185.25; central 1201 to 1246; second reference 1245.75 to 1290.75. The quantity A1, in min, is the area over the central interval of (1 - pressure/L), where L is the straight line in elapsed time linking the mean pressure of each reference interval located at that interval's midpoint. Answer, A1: 7.08 min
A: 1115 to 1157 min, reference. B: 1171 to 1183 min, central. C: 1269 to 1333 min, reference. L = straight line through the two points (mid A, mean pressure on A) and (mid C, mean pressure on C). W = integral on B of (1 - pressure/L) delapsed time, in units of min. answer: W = -4.08 min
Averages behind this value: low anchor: 21.4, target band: 30.6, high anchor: 27.3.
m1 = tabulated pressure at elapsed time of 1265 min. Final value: 29.01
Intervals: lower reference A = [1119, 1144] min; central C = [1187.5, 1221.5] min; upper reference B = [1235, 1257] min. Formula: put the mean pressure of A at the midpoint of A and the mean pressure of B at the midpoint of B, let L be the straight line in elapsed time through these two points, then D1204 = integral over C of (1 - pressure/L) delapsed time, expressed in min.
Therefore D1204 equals 3.2 min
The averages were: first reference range 18.9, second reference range 30.8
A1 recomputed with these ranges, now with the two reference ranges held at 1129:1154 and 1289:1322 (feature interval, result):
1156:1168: -3.1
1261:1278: -1.0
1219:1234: 0.2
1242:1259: -3.2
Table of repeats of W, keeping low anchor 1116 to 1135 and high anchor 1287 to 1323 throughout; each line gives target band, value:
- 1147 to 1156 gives -4.01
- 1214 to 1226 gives 0.66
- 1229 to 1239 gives -2.81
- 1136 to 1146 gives -3.07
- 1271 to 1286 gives -0.99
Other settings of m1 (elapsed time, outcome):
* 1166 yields 31.17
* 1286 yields 27.17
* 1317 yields 26.9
